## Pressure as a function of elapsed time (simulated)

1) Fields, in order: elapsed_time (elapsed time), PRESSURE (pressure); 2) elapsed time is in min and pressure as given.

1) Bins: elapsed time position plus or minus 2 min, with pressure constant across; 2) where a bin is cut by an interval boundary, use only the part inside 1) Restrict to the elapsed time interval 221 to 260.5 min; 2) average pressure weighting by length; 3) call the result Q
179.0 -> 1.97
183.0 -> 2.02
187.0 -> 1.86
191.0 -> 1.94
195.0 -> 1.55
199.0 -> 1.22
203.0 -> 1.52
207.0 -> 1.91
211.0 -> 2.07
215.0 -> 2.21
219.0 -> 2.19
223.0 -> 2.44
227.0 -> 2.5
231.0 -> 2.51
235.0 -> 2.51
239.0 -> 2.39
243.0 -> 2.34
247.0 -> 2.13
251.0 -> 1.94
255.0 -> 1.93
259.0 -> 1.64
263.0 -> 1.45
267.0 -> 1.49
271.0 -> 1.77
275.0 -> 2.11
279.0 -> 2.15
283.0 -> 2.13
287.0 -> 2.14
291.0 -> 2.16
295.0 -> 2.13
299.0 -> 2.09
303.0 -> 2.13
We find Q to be 2.24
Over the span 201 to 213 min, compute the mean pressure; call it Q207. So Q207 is 1.83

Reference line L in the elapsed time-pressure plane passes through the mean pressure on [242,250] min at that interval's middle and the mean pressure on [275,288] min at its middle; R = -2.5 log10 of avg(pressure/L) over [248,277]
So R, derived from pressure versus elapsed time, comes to 0.21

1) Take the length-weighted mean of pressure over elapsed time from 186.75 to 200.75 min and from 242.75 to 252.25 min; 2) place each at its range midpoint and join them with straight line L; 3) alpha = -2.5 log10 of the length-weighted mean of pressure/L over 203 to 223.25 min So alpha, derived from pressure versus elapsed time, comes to -0.15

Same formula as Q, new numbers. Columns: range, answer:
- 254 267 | 1.63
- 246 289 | 1.89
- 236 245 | 2.38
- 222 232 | 2.49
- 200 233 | 2.14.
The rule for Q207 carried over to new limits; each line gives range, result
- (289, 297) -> 2.15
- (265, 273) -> 1.63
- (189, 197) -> 1.75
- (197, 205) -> 1.37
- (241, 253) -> 2.14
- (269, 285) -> 2.04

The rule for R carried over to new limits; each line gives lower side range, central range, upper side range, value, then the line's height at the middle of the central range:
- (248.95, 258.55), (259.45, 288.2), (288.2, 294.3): 0.091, 2.03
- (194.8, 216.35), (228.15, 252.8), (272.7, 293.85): -0.204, 1.92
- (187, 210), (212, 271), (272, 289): -0.121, 1.9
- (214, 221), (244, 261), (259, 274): -0.087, 1.78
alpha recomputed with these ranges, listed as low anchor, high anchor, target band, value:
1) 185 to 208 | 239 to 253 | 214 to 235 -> -0.22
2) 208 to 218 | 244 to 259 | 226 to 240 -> -0.21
